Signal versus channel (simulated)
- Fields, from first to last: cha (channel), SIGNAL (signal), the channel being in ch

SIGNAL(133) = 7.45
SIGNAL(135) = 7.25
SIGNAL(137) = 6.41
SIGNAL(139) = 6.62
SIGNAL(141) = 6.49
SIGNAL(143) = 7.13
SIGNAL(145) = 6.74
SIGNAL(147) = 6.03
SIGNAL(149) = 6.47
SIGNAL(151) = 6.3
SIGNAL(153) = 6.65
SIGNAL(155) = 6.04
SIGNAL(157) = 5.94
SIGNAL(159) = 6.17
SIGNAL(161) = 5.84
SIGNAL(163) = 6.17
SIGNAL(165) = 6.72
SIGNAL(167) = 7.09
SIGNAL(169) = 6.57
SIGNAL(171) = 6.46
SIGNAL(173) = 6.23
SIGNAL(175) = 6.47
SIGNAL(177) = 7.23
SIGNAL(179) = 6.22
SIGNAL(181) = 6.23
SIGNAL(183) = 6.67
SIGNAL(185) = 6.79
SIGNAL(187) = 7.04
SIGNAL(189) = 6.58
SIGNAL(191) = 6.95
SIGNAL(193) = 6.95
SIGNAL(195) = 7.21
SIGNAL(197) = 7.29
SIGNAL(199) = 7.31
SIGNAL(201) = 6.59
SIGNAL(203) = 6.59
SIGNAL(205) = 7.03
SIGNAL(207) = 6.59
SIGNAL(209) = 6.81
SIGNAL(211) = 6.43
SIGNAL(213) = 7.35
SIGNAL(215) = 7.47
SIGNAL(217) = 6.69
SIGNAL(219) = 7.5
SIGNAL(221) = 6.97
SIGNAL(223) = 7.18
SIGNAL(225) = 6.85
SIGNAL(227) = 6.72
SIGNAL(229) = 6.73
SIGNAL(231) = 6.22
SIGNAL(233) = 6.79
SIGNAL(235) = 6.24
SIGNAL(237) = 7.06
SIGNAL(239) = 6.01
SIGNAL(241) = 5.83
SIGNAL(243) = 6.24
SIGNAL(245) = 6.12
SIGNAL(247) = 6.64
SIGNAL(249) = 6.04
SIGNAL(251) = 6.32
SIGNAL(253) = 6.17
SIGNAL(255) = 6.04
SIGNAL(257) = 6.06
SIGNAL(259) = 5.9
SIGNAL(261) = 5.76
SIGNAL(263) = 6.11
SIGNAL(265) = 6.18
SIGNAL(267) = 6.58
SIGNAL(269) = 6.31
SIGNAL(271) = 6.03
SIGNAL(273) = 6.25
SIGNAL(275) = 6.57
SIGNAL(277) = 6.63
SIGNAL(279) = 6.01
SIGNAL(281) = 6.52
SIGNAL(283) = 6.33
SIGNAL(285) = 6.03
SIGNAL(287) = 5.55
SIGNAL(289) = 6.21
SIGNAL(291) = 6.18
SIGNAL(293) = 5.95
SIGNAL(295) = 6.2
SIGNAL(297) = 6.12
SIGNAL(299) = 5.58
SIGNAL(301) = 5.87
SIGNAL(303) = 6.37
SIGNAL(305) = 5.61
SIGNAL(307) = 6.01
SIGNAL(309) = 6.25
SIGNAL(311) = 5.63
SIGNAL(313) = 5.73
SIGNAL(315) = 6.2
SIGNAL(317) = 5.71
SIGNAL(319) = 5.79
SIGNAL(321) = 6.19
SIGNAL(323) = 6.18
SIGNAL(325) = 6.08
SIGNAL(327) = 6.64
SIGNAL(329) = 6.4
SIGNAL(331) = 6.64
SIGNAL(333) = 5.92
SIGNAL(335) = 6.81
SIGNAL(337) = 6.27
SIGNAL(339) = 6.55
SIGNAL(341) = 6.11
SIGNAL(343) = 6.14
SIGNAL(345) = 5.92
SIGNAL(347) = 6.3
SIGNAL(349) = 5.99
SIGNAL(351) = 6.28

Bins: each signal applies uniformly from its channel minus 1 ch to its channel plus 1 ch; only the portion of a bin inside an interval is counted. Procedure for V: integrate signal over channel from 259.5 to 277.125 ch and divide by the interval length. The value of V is 6.24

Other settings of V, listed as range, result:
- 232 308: 6.17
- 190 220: 6.98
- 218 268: 6.41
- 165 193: 6.67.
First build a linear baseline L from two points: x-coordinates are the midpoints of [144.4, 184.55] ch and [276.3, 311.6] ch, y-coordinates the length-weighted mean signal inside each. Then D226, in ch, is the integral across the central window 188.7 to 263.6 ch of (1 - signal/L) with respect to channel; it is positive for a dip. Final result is -4.4 ch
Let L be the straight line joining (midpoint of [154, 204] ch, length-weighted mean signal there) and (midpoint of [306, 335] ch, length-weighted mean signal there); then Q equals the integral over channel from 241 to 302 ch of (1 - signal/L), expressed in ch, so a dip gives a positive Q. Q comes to 1.4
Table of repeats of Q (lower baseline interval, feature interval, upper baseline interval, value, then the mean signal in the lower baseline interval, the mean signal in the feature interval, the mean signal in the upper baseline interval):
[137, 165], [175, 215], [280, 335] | -3.5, 6.37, 6.84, 6.08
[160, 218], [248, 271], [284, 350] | 0.9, 6.74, 6.13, 6.09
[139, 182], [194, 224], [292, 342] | -3.1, 6.44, 7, 6.11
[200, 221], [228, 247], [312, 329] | 0.9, 6.91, 6.37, 6.08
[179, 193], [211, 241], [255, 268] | -2.0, 6.69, 6.79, 6.09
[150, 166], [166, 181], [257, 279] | -0.9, 6.23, 6.58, 6.21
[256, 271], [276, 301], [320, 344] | 0.4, 6.12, 6.1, 6.33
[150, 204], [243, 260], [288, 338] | 0.4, 6.6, 6.17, 6.1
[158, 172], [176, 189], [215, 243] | -0.4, 6.43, 6.69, 6.69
